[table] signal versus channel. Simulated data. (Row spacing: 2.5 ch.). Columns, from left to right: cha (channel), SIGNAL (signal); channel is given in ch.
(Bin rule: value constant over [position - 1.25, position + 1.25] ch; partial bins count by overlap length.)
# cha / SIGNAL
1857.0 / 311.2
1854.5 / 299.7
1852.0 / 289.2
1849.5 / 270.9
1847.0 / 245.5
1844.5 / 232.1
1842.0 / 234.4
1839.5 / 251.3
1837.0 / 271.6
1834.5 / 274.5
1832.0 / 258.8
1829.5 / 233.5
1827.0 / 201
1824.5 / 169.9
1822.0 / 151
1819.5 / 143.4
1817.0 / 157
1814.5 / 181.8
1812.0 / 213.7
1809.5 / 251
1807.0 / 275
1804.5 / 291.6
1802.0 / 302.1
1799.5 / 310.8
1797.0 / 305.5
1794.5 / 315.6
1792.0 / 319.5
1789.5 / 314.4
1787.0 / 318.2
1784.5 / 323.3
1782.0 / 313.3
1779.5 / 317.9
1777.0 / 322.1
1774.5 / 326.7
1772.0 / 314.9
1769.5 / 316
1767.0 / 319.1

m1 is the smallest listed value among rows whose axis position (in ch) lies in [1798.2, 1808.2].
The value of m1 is 275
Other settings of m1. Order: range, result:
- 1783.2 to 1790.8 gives 314.4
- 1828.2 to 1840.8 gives 233.5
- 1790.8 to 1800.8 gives 305.5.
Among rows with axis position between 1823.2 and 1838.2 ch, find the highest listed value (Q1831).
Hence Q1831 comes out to 274.5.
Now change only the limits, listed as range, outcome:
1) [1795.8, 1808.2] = 310.8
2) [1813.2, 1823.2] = 181.8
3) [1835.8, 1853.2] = 289.2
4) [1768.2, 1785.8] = 326.7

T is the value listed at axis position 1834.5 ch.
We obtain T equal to 274.5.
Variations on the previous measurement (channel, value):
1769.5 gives 316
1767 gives 319.1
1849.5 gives 270.9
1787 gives 318.2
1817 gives 157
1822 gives 151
